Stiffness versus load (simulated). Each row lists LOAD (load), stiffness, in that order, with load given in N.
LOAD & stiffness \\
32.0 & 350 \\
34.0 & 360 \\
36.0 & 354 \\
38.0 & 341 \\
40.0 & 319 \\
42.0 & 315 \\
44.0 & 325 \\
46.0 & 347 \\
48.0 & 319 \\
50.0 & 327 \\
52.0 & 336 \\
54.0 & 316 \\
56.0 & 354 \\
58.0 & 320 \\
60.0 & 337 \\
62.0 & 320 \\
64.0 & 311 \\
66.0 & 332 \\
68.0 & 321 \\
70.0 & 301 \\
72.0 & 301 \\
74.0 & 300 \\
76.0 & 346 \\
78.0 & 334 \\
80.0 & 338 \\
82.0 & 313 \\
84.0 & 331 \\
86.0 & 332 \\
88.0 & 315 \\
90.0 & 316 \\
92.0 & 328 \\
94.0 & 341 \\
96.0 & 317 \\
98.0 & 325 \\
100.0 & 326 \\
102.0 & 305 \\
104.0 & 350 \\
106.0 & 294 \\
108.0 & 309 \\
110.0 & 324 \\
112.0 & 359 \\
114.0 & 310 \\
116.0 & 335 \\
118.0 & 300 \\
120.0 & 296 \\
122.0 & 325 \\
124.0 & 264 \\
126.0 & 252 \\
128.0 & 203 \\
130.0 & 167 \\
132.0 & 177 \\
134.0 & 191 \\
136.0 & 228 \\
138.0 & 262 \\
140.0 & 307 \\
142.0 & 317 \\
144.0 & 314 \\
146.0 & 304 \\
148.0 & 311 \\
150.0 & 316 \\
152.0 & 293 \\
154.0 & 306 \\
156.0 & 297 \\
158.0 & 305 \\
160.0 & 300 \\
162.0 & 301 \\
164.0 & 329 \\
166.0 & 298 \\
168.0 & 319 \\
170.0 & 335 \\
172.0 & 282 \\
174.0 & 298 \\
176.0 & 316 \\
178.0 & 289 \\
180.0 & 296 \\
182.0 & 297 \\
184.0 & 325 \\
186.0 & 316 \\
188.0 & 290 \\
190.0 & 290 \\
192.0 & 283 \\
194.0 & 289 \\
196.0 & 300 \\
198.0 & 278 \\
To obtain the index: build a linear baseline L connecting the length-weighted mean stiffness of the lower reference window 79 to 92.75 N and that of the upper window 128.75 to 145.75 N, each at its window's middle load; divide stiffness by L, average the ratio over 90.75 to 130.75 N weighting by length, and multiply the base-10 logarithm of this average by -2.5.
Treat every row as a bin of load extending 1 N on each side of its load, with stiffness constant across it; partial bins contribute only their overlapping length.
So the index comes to -0.05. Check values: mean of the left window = 325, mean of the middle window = 302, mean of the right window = 247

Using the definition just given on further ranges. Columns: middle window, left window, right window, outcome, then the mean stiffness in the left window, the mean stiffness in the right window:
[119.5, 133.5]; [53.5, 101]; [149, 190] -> 0.31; 324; 305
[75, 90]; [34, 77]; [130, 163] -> -0.06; 327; 280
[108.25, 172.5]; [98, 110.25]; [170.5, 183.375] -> 0.07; 318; 299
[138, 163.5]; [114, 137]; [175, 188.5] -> -0.11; 252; 305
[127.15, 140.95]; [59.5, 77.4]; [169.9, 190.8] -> 0.37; 319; 302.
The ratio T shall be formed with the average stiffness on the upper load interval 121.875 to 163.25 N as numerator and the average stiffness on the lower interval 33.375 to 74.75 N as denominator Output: 0.84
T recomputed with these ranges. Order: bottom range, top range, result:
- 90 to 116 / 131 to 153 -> 0.85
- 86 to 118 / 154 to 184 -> 0.94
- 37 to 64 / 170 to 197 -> 0.91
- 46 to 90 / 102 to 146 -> 0.87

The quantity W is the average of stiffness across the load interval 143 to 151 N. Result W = 311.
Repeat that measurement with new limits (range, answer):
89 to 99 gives 325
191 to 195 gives 286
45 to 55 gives 329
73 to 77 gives 323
